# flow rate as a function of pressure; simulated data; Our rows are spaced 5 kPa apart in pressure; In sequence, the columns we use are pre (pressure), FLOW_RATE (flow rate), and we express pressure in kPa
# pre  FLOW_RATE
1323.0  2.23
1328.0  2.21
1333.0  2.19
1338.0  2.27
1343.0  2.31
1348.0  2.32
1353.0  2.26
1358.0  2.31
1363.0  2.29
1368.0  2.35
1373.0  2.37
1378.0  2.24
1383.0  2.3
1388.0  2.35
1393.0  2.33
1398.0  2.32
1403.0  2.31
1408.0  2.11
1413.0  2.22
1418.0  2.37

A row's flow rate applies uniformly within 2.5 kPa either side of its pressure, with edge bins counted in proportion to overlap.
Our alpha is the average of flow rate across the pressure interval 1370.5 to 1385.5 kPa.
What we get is 2.3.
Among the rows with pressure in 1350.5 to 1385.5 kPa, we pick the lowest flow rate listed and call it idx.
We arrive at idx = 2.24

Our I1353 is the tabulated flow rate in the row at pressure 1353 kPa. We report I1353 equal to 2.26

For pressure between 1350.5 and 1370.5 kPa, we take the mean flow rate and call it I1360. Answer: 2.3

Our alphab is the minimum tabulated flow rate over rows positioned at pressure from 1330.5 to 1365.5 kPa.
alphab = 2.19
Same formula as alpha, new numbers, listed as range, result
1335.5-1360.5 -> 2.29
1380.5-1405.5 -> 2.32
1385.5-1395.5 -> 2.34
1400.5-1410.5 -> 2.21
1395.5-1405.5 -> 2.31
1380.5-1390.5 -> 2.33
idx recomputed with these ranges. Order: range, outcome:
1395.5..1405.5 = 2.31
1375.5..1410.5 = 2.11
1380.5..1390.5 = 2.3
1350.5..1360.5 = 2.26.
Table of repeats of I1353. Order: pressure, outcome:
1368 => 2.35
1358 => 2.31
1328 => 2.21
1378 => 2.24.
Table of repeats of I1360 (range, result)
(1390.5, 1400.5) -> 2.33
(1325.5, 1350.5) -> 2.26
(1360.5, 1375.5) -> 2.34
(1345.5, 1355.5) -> 2.29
